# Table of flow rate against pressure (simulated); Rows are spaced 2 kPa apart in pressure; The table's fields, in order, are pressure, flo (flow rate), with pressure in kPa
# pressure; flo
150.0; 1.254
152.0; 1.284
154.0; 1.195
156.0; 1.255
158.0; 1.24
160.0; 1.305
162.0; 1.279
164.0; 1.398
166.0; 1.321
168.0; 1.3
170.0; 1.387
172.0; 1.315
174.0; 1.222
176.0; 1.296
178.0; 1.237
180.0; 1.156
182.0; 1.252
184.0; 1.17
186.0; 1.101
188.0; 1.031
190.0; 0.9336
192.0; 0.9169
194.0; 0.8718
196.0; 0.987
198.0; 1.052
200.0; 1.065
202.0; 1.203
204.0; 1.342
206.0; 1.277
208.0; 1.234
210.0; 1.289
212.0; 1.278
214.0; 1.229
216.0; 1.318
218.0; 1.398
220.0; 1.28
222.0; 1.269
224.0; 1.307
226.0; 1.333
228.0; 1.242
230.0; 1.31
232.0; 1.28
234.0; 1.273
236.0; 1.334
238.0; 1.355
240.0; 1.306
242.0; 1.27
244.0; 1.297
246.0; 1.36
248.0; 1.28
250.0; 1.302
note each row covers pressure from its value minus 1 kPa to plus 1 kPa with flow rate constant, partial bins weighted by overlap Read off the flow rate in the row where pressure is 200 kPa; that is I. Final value 1.065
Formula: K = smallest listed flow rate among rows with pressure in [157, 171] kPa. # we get 1.24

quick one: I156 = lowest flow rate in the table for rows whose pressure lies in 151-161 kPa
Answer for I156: 1.195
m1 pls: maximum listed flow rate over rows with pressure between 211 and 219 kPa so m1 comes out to 1.398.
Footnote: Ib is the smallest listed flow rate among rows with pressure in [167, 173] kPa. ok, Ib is 1.3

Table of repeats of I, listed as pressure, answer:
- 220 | 1.28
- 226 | 1.333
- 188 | 1.031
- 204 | 1.342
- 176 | 1.296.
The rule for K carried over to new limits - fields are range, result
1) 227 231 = 1.242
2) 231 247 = 1.27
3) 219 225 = 1.269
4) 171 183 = 1.156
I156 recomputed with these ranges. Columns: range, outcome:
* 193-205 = 0.8718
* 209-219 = 1.229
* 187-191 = 0.9336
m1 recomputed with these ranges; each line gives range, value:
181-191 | 1.252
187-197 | 1.031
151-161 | 1.305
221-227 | 1.333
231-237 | 1.334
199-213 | 1.342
